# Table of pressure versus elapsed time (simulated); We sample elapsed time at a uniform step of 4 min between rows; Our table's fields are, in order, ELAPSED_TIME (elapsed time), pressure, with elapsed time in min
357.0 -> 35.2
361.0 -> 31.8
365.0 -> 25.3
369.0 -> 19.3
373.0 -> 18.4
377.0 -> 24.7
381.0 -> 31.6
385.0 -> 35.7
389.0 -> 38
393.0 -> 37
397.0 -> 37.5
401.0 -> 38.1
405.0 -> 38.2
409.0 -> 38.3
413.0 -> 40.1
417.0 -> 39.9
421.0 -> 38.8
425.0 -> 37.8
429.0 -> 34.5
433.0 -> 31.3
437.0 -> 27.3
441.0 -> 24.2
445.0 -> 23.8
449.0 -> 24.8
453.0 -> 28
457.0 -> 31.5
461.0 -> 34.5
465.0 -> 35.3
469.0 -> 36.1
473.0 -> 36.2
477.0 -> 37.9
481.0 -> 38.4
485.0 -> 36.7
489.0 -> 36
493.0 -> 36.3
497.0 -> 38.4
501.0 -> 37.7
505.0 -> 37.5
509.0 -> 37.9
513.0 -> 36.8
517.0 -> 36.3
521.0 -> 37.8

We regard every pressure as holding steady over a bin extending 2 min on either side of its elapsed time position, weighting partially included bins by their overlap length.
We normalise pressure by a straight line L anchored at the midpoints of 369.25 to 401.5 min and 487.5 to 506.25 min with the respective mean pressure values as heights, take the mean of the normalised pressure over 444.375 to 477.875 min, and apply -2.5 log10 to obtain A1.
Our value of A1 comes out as 0.11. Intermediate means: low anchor 31.6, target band 32.2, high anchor 37.2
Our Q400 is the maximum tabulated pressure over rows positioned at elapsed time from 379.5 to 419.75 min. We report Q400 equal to 40.1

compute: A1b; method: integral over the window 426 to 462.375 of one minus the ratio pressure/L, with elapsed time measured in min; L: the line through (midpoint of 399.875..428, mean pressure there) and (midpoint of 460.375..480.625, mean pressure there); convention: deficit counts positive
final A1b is 8.12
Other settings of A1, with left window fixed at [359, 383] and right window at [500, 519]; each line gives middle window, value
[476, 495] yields -0.06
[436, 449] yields 0.25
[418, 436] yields -0.18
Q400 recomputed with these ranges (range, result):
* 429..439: 34.5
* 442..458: 31.5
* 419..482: 38.8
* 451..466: 35.3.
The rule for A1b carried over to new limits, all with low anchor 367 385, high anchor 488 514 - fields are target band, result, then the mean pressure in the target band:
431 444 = 1.5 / 27.3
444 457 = 2.3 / 26.6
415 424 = -3.1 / 39.2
